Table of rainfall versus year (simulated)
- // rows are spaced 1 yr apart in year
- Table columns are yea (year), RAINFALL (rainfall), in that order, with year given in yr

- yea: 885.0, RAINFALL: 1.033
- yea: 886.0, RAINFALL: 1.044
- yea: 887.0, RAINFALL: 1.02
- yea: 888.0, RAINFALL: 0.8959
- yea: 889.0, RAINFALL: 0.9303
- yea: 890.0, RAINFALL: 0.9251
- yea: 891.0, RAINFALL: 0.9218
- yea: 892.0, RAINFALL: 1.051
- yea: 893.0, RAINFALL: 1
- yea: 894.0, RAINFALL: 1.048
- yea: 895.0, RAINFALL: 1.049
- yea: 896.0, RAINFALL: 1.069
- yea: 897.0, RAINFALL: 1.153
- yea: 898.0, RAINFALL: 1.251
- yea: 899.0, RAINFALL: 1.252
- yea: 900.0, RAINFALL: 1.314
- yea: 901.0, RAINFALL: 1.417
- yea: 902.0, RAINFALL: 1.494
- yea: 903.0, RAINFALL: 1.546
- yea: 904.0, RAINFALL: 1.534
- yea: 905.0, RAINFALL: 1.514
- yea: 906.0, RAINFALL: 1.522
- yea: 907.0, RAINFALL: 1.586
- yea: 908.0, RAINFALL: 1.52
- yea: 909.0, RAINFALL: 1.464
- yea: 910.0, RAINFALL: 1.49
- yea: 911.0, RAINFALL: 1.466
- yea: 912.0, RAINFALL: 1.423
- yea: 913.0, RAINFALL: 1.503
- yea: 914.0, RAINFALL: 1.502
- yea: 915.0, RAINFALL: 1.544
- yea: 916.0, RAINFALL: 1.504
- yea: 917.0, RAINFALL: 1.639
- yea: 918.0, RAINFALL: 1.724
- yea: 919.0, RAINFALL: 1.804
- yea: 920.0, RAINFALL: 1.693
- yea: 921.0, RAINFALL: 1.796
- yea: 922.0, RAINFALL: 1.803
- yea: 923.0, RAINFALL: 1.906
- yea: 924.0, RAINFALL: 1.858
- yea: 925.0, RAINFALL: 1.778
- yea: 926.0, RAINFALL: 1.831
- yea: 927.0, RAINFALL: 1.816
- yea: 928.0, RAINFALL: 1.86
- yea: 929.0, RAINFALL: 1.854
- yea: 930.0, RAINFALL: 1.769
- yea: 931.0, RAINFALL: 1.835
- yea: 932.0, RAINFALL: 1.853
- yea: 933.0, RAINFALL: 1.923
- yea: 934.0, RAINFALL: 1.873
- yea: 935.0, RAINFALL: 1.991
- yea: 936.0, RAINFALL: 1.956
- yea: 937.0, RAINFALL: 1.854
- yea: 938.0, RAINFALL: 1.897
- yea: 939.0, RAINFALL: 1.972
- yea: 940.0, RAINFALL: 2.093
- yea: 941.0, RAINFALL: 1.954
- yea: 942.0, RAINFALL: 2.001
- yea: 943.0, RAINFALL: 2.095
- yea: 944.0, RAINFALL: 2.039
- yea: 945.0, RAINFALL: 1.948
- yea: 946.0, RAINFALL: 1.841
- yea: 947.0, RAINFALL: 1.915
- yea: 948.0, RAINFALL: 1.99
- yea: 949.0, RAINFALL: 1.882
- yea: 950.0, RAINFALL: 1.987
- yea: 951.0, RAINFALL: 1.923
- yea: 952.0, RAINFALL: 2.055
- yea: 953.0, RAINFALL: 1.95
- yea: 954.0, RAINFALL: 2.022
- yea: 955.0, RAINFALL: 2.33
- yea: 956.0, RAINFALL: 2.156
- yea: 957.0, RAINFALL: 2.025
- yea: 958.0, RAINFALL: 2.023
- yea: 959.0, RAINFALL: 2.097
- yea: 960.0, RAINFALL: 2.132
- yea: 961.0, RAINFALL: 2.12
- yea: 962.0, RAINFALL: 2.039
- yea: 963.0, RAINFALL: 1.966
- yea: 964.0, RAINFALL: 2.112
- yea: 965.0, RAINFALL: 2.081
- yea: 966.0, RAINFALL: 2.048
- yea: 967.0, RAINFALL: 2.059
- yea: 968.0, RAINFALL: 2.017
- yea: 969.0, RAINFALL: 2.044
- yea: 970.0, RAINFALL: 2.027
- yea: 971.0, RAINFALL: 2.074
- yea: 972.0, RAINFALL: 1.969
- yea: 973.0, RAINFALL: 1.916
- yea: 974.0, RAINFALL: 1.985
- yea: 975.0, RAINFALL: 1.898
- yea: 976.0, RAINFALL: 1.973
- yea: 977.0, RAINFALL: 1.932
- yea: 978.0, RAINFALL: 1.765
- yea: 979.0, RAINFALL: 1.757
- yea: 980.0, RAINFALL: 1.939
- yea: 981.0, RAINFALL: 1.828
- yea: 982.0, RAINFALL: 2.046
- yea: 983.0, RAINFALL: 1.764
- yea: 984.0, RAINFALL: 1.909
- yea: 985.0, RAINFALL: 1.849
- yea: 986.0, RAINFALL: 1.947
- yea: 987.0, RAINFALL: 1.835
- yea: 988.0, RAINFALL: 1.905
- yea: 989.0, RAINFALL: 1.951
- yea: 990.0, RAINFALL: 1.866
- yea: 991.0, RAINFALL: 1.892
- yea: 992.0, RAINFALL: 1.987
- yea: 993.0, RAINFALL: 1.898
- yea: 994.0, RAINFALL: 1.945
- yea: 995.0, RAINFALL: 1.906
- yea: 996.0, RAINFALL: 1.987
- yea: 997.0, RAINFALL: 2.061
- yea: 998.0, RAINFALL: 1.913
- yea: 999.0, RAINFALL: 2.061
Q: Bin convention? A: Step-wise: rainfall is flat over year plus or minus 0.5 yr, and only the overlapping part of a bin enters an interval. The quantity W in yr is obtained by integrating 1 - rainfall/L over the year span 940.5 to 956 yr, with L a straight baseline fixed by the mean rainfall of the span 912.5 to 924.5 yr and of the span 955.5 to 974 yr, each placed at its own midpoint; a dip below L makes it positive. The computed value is -0.6 yr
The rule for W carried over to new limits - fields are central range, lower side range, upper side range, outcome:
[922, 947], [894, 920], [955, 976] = -2.58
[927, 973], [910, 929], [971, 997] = -4.96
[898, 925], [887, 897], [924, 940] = -2.79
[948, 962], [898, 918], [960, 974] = -0.91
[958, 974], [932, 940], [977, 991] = -1.24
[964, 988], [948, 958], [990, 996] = 0.33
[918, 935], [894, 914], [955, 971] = -1.85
